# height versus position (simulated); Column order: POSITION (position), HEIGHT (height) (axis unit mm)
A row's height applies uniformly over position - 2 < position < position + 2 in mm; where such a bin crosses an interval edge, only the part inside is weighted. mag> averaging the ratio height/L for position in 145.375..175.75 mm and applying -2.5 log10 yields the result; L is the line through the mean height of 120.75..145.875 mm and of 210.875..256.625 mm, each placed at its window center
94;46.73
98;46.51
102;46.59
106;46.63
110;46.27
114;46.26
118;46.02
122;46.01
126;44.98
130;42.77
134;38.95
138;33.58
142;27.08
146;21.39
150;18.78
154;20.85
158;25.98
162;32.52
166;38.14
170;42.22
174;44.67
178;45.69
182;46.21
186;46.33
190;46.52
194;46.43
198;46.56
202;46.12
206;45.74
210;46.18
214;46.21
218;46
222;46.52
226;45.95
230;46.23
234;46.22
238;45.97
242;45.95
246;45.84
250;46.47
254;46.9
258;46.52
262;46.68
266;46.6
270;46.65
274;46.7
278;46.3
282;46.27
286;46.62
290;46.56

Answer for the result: 0.281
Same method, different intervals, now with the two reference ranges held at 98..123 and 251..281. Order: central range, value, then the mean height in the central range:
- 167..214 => 0.022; 45.6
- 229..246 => 0.012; 46.1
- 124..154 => 0.412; 31.7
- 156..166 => 0.437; 31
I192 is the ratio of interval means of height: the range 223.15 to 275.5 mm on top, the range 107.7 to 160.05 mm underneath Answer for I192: 1.3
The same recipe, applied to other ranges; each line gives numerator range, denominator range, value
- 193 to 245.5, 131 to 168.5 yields 1.58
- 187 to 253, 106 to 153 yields 1.23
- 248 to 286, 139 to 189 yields 1.35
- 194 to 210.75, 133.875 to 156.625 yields 1.79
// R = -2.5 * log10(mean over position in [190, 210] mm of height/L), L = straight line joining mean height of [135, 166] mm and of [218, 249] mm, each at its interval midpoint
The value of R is -0.20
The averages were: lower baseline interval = 27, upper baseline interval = 46.1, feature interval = 46.2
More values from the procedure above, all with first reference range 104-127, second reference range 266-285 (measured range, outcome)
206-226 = 0.004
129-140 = 0.209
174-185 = 0.012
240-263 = 0.001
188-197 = -0.005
